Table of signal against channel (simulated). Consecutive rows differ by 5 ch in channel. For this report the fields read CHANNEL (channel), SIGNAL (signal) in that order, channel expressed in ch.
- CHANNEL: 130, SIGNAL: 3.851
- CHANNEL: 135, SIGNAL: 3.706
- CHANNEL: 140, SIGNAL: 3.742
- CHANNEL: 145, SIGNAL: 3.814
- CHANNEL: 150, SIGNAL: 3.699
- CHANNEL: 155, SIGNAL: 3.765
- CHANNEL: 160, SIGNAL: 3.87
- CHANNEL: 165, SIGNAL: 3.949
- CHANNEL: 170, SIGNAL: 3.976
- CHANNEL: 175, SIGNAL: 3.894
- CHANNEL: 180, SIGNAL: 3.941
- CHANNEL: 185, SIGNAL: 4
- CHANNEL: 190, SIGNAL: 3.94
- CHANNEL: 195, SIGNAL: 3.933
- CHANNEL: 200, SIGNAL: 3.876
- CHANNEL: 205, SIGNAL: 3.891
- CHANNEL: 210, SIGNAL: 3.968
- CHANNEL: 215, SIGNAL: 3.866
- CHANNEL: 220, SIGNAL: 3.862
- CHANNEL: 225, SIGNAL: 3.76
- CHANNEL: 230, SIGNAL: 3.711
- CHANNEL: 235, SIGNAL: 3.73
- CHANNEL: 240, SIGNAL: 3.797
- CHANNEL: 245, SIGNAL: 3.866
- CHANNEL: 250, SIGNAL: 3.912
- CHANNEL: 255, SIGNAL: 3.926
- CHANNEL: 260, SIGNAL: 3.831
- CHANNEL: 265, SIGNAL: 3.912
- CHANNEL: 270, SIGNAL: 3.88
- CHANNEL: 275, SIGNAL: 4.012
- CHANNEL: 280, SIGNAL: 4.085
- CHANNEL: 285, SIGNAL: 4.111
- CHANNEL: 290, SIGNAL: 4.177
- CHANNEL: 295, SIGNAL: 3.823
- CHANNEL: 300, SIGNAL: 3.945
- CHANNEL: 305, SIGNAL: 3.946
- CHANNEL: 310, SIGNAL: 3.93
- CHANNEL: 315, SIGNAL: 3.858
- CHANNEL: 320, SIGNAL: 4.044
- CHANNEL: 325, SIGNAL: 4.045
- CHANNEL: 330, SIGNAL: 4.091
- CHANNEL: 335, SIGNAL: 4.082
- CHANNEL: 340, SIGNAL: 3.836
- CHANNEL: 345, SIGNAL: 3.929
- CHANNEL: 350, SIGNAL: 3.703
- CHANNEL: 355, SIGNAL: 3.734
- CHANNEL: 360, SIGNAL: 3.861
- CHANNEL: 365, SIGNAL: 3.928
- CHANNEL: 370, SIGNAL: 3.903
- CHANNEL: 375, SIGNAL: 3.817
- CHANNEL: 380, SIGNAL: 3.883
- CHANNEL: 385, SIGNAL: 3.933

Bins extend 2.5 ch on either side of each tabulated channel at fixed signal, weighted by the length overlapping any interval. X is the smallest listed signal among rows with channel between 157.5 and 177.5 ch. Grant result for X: 3.87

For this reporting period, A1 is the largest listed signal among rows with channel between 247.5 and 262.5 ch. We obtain 3.926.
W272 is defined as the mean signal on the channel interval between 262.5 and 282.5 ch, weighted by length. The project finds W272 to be 3.97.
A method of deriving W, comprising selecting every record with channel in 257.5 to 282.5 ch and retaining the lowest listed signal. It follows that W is 3.831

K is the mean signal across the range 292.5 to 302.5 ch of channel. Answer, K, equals 3.88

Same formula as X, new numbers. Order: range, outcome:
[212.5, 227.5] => 3.76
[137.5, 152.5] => 3.699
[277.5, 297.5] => 3.823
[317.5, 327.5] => 4.044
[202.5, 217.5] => 3.866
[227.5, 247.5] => 3.711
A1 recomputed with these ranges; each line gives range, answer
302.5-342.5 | 4.091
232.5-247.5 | 3.866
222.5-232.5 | 3.76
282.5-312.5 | 4.177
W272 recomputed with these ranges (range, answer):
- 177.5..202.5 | 3.94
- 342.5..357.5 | 3.79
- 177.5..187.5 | 3.97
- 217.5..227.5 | 3.81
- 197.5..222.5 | 3.89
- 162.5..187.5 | 3.95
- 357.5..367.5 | 3.89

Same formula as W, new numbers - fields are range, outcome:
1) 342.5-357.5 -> 3.703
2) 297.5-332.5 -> 3.858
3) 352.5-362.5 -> 3.734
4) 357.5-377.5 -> 3.817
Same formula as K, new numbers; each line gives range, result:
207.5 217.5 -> 3.92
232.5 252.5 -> 3.83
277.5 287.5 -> 4.1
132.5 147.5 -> 3.75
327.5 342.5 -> 4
